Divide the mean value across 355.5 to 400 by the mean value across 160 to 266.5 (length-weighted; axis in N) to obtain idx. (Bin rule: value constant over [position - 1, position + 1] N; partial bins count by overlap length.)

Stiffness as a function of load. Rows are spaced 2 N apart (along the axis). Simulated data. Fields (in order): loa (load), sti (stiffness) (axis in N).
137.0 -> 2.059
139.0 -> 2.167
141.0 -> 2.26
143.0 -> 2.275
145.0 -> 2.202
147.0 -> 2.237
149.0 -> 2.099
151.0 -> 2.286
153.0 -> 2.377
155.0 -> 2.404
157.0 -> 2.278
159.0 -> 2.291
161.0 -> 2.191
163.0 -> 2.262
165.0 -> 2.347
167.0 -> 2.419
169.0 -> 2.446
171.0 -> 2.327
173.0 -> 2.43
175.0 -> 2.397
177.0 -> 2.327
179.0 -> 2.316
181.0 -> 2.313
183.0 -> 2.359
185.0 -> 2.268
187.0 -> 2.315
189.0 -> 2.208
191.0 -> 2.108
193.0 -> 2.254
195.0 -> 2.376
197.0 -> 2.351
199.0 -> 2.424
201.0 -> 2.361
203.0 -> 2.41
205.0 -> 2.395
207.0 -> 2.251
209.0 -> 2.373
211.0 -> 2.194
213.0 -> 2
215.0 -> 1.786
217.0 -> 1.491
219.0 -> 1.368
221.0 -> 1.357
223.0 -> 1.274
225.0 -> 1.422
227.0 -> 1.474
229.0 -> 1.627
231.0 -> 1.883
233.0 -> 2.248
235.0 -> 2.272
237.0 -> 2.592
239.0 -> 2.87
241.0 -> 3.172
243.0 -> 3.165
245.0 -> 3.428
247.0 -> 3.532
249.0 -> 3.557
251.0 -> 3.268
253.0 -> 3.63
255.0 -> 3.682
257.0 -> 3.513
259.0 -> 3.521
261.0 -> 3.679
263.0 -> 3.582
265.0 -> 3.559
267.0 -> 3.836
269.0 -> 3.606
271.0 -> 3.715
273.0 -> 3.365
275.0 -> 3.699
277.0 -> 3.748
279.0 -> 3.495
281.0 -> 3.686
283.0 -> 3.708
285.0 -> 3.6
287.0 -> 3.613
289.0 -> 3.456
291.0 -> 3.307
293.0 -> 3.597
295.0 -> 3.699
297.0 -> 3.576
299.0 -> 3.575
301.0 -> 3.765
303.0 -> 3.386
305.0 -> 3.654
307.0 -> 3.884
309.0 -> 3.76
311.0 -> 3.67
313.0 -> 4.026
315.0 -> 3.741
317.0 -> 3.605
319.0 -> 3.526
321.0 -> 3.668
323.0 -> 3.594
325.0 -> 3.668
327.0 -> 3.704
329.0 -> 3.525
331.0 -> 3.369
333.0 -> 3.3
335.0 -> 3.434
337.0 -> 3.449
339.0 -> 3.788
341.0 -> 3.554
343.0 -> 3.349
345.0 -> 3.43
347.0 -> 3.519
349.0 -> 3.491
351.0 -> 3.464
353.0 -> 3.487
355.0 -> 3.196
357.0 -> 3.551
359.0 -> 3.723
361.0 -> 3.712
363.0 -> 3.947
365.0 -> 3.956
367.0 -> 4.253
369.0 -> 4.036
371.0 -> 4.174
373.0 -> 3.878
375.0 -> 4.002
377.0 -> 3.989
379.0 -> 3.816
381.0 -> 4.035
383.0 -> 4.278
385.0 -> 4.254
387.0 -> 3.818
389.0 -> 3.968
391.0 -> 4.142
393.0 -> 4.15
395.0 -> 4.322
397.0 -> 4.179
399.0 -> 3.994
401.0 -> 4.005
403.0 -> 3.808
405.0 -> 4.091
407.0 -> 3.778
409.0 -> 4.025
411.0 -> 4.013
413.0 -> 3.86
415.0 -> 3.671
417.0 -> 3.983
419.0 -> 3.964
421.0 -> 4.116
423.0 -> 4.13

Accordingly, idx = 1.61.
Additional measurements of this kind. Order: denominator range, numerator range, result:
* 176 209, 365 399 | 1.76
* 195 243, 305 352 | 1.71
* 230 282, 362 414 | 1.21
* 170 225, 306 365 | 1.68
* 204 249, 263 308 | 1.63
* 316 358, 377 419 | 1.14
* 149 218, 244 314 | 1.59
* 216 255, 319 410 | 1.56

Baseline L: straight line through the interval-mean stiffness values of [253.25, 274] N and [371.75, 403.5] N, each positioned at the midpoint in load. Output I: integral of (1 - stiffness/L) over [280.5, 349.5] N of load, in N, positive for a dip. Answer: 3.6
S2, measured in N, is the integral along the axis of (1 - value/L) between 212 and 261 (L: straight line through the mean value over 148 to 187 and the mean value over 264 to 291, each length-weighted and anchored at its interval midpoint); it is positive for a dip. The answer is 10.0 N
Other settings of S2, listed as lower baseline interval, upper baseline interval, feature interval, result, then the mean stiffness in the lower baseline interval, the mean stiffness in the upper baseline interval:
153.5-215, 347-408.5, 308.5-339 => -1.3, 2.31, 3.91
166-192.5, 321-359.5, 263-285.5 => -4.6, 2.32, 3.51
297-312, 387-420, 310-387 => 1.9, 3.66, 3.99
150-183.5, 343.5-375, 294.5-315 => -2.3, 2.34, 3.72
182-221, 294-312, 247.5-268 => -4.1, 2.15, 3.66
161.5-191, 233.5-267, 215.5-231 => 7.8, 2.33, 3.31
